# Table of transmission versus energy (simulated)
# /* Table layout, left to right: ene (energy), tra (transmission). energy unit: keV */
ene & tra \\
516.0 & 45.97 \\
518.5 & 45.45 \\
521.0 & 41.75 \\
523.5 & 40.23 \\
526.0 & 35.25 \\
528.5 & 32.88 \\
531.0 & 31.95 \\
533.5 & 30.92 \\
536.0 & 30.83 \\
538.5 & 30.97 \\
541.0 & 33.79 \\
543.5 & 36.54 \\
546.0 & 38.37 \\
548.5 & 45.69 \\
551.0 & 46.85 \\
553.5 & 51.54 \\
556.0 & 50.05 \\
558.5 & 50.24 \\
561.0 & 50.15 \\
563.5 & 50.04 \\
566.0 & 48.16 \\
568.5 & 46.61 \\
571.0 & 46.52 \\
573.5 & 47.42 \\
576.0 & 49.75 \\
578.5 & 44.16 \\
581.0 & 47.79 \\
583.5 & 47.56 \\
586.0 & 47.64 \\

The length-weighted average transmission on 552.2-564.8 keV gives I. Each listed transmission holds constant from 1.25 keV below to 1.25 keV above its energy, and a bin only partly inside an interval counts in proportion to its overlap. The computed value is 50.4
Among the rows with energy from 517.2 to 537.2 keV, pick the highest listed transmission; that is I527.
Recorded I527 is 45.45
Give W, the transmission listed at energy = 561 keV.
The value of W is 50.15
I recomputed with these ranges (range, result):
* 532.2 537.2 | 30.9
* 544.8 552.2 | 43.7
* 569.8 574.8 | 47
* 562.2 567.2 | 49.1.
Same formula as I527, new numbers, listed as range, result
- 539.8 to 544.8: 36.54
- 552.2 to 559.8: 51.54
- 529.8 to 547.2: 38.37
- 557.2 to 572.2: 50.24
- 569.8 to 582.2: 49.75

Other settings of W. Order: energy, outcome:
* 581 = 47.79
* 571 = 46.52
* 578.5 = 44.16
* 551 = 46.85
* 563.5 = 50.04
